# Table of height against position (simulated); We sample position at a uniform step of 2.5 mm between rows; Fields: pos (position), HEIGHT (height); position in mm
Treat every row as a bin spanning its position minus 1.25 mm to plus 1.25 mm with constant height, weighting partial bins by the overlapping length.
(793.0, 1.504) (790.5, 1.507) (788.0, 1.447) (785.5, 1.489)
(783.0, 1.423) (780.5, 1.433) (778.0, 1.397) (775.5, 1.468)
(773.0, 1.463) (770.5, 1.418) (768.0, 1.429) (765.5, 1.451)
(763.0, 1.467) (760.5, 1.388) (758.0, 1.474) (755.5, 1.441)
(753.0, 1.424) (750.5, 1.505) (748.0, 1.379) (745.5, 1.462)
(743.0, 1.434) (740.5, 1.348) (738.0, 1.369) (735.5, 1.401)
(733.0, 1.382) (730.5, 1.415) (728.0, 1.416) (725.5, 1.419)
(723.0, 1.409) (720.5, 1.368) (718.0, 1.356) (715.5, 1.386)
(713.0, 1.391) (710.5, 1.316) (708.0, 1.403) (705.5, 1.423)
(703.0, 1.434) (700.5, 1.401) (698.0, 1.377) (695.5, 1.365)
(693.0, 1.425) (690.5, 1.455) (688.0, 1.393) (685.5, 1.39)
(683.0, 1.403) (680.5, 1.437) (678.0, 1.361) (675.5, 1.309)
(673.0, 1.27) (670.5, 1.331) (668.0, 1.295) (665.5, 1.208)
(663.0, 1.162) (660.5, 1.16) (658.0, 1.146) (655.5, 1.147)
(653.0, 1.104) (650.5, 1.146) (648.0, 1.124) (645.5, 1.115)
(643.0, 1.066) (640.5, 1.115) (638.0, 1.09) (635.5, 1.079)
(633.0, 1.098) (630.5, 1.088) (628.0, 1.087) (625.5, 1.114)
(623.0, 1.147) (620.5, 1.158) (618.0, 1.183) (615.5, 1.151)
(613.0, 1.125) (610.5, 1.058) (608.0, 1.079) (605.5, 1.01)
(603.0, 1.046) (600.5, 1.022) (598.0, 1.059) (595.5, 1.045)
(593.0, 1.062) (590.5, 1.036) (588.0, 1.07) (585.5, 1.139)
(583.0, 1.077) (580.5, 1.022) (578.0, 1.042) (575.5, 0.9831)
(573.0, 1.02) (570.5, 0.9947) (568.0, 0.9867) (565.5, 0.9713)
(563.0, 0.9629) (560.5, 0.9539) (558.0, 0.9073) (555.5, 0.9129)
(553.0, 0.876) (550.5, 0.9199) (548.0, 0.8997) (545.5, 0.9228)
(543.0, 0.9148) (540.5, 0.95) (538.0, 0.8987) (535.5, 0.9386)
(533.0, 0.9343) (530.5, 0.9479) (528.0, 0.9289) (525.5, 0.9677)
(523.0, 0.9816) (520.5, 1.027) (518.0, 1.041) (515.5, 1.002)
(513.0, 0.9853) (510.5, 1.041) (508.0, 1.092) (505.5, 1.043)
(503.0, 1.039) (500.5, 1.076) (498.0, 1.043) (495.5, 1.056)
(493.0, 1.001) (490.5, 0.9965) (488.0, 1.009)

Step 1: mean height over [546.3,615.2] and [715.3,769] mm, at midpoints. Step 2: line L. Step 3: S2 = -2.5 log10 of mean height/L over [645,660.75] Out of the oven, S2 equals 0.05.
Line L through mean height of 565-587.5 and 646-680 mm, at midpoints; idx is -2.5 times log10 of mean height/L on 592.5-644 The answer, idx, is 0.03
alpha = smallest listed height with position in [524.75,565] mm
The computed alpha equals 0.876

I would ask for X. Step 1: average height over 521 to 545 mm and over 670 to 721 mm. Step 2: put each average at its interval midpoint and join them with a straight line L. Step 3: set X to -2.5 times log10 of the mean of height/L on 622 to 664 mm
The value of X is 0.113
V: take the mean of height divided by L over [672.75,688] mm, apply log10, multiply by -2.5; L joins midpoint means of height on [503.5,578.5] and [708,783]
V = -0.08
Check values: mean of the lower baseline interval 0.968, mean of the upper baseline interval 1.41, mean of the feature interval 1.37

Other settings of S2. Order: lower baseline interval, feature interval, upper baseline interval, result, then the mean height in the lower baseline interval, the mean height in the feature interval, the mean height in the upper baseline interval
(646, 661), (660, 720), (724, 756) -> -0.08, 1.14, 1.35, 1.41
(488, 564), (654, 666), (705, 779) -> 0.08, 0.976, 1.16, 1.41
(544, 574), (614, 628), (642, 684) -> -0.03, 0.943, 1.14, 1.22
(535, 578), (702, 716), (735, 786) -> -0.07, 0.945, 1.39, 1.43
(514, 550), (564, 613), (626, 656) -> -0.01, 0.953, 1.04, 1.1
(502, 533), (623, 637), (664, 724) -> 0.13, 1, 1.1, 1.37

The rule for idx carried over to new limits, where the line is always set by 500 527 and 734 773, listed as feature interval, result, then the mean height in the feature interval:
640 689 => 0.038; 1.24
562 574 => 0.133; 0.987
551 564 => 0.191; 0.922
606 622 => 0.068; 1.12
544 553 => 0.191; 0.909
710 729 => -0.012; 1.38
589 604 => 0.116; 1.05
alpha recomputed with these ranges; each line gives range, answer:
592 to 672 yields 1.01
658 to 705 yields 1.146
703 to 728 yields 1.316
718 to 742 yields 1.348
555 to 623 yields 0.9073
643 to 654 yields 1.066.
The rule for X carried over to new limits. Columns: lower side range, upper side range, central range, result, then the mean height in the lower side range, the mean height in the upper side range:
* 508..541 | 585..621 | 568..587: 0.011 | 0.978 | 1.08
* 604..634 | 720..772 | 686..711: -0.079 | 1.11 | 1.42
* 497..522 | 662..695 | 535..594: 0.165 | 1.04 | 1.34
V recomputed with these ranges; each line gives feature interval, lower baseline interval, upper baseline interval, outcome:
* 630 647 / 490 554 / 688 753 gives 0.13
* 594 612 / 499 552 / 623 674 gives 0.04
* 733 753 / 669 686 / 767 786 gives 0.00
